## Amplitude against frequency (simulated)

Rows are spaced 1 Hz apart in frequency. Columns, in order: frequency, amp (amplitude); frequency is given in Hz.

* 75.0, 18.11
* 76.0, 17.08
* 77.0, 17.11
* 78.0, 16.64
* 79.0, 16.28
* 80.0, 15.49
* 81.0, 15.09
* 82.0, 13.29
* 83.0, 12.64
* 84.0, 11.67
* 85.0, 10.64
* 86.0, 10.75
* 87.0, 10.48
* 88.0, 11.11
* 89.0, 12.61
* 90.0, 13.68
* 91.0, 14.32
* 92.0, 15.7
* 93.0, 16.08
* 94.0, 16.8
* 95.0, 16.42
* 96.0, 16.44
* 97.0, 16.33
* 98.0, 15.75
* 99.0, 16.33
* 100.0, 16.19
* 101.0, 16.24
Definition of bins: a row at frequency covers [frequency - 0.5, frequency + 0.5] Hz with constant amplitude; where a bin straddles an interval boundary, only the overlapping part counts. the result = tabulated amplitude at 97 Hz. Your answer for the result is 16.33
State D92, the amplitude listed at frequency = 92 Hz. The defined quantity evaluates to 15.7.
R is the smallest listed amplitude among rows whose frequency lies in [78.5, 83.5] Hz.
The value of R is 12.64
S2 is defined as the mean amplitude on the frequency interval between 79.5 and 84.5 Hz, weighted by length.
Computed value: 13.6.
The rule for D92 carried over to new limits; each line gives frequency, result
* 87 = 10.48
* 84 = 11.67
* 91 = 14.32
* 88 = 11.11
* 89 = 12.61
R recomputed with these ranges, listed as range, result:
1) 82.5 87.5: 10.48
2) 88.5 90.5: 12.61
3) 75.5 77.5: 17.08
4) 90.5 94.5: 14.32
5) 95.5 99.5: 15.75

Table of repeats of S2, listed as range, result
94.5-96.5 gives 16.4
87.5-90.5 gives 12.5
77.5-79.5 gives 16.5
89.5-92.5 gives 14.6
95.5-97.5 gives 16.4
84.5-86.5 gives 10.7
